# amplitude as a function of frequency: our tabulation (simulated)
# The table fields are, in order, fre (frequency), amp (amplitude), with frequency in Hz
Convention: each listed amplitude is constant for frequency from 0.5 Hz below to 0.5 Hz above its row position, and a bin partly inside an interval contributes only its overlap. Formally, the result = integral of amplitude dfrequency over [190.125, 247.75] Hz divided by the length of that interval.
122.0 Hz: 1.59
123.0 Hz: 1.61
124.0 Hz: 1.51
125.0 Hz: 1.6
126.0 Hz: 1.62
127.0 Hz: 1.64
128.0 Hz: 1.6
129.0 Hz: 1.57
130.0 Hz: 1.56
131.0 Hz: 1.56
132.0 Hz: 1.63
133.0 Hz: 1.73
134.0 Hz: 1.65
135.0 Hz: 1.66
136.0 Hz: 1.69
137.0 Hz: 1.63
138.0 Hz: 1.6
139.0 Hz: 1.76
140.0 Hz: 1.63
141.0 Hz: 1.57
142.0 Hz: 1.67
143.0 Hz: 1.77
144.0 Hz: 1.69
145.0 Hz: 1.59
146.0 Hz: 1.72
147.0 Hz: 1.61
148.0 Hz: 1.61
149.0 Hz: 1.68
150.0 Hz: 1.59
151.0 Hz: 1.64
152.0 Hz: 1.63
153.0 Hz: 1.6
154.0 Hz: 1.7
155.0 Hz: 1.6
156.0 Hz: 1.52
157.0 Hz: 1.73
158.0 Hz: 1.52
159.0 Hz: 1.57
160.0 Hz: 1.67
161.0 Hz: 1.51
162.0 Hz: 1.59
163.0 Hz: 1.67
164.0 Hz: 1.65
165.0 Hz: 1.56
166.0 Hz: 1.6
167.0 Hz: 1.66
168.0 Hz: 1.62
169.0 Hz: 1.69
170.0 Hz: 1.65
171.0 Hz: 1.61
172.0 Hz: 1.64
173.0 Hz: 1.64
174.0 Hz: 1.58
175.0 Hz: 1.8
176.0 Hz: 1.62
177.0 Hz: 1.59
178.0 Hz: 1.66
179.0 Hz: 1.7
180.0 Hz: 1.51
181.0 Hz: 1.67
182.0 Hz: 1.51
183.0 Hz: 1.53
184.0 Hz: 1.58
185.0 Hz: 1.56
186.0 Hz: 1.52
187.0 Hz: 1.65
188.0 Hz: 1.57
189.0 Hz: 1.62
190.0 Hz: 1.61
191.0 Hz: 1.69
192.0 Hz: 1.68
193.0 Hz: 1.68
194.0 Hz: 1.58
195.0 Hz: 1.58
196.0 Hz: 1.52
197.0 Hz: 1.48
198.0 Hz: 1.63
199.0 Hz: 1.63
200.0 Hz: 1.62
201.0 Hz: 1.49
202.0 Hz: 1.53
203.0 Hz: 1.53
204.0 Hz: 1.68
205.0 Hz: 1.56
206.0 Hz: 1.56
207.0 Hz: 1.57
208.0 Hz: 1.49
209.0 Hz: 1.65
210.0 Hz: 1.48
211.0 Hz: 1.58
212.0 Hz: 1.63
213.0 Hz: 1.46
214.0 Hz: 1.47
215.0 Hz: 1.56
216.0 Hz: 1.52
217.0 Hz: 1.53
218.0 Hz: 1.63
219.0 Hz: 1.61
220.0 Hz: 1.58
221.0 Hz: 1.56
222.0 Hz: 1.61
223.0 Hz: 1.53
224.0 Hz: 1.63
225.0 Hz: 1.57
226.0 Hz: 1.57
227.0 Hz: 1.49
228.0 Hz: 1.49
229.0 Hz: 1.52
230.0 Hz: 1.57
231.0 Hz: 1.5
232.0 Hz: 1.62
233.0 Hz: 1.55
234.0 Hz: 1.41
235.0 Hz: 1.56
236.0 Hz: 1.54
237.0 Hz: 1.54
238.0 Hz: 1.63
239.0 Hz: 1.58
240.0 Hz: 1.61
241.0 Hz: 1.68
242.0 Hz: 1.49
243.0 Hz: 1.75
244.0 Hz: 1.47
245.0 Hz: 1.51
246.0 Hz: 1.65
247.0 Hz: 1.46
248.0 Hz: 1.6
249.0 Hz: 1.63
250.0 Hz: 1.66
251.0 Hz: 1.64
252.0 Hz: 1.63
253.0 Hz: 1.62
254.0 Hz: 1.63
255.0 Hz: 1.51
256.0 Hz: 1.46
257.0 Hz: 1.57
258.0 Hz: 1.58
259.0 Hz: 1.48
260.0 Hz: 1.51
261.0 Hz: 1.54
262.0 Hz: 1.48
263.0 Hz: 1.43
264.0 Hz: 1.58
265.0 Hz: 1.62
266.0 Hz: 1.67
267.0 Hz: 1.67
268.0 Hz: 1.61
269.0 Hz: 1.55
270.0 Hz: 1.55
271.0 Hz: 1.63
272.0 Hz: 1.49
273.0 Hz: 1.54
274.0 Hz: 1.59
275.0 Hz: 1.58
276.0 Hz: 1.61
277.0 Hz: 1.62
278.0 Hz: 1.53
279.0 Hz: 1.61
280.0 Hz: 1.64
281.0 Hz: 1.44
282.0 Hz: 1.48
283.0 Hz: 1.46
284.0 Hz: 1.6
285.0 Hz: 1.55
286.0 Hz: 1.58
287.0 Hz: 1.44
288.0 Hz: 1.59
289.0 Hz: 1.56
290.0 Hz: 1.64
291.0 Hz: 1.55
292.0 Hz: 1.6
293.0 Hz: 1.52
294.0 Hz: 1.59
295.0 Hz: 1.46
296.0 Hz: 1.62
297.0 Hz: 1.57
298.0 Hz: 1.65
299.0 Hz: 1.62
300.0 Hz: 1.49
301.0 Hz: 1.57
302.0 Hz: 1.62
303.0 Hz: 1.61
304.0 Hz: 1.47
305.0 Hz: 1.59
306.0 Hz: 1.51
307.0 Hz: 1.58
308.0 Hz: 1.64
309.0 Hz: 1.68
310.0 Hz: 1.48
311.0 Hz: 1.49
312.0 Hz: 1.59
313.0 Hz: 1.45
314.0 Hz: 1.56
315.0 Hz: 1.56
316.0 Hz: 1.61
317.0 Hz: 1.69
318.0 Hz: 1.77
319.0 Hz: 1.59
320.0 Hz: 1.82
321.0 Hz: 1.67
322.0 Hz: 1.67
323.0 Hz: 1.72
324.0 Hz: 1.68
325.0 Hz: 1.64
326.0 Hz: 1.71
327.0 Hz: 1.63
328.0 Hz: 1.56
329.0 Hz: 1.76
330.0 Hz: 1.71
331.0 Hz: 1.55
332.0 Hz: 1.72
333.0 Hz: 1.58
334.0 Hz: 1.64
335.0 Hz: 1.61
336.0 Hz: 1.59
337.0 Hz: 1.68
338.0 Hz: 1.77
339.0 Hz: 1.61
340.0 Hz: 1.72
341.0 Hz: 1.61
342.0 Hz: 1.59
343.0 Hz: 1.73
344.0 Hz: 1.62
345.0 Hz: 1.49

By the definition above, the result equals 1.57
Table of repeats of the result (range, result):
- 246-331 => 1.59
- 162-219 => 1.59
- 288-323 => 1.59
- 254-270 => 1.55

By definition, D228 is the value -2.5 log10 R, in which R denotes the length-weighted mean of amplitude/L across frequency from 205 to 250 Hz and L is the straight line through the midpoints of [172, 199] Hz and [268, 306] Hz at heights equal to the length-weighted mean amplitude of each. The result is 0.019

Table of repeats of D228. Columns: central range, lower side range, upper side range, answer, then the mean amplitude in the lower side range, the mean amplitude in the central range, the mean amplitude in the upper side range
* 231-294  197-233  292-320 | 0.00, 1.56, 1.57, 1.58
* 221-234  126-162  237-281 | 0.03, 1.63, 1.55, 1.58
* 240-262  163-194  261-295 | 0.00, 1.62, 1.57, 1.56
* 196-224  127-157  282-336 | 0.04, 1.64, 1.56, 1.6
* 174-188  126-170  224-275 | 0.00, 1.63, 1.61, 1.57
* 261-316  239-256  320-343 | 0.04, 1.59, 1.56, 1.66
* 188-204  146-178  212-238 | -0.01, 1.63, 1.59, 1.55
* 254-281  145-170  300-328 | 0.04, 1.62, 1.56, 1.61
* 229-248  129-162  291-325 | 0.03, 1.63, 1.56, 1.6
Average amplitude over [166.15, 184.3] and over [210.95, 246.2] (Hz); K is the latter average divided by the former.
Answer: 1.0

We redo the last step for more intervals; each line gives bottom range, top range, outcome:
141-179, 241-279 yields 0.96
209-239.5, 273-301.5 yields 1.01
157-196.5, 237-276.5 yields 0.98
